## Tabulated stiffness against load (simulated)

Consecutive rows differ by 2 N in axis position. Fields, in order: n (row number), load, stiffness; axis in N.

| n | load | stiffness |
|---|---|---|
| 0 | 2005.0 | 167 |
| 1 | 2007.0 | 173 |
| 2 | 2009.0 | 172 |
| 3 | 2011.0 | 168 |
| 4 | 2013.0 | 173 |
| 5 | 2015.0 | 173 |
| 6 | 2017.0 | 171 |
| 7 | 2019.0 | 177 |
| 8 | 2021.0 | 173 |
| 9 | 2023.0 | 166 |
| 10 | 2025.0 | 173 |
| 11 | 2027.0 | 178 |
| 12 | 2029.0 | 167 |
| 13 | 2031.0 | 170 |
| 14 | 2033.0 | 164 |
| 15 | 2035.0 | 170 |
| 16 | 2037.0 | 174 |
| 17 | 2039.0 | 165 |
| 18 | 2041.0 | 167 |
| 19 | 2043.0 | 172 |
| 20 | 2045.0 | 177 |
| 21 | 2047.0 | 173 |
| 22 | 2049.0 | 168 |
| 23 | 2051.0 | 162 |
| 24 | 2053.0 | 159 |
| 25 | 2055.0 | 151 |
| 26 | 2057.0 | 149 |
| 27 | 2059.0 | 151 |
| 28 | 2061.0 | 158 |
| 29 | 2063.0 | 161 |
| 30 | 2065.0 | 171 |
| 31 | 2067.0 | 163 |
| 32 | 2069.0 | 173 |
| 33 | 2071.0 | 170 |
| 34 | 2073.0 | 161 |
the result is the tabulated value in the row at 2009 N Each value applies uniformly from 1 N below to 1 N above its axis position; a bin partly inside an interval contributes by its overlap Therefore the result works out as 172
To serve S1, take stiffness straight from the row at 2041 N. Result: 167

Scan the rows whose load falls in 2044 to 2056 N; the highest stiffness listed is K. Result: 177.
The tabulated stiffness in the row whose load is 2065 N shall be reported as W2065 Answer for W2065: 171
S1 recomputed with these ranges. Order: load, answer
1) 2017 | 171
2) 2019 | 177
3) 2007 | 173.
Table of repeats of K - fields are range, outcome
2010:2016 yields 173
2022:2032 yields 178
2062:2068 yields 171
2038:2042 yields 167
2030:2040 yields 174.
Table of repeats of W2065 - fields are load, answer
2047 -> 173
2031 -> 170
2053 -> 159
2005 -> 167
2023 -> 166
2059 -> 151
